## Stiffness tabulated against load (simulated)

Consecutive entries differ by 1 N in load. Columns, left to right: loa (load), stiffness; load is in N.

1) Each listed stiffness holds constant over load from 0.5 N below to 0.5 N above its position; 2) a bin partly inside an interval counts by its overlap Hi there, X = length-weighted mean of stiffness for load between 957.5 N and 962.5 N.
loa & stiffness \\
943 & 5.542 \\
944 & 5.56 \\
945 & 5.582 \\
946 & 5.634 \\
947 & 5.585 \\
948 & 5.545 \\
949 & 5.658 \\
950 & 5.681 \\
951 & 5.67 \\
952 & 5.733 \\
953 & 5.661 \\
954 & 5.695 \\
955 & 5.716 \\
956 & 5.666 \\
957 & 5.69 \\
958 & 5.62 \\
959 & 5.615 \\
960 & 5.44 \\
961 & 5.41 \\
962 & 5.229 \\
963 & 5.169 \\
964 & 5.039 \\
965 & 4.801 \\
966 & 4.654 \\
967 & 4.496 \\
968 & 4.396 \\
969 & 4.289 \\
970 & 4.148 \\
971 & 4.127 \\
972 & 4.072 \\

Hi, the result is 5.46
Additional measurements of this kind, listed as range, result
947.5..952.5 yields 5.66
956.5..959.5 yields 5.64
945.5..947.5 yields 5.61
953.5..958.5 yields 5.68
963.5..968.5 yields 4.68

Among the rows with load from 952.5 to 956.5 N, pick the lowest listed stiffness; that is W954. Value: 5.661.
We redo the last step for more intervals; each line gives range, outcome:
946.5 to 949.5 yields 5.545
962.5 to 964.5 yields 5.039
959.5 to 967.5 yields 4.496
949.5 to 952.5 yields 5.67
